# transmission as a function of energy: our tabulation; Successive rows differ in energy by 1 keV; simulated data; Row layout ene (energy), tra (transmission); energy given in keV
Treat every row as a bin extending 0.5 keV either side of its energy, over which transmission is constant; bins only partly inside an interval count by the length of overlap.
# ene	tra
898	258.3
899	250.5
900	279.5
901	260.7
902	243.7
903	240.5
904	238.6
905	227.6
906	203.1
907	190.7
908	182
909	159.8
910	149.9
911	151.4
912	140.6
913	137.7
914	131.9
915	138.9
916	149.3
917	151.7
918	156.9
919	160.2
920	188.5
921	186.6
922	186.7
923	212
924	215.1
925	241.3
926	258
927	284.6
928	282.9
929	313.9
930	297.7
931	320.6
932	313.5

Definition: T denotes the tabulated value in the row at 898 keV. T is 258.3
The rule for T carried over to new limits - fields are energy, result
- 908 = 182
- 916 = 149.3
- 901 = 260.7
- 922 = 186.7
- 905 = 227.6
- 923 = 212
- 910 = 149.9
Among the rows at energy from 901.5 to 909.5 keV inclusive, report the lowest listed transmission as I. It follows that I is 159.8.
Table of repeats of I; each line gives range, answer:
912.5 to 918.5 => 131.9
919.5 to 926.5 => 186.6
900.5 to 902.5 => 243.7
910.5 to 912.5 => 140.6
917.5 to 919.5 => 156.9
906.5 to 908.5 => 182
